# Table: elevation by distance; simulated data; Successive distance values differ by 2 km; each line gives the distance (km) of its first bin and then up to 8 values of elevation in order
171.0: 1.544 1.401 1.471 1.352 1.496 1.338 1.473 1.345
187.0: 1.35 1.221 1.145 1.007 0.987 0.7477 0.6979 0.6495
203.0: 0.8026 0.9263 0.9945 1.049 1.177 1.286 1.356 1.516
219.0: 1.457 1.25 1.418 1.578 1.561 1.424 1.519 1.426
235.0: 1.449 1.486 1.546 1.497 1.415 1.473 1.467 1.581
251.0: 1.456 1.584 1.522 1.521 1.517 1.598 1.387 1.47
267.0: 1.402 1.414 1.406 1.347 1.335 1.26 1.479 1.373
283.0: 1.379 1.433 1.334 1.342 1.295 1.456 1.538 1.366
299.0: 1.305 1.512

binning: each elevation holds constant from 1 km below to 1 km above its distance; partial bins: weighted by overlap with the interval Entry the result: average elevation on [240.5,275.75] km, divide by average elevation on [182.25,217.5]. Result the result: 1.3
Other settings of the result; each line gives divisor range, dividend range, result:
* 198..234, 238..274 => 1.20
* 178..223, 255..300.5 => 1.22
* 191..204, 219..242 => 1.75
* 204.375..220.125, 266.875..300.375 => 1.13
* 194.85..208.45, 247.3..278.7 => 1.76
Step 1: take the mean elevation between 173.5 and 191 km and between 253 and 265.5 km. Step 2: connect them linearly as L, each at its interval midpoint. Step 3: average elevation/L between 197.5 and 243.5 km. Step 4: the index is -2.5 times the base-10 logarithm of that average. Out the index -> 0.135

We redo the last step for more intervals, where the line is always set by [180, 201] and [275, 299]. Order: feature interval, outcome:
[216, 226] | -0.21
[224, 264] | -0.19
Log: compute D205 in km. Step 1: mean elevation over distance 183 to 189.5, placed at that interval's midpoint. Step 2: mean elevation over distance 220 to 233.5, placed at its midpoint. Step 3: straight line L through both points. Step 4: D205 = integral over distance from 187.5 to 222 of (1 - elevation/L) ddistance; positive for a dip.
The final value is 7.8 km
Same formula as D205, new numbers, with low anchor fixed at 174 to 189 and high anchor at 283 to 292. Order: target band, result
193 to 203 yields 4.2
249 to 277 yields -1.9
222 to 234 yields -1.0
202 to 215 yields 3.0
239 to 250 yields -1.0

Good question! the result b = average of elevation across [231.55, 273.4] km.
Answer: 1.48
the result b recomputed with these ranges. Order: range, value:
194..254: 1.29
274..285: 1.37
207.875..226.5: 1.35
